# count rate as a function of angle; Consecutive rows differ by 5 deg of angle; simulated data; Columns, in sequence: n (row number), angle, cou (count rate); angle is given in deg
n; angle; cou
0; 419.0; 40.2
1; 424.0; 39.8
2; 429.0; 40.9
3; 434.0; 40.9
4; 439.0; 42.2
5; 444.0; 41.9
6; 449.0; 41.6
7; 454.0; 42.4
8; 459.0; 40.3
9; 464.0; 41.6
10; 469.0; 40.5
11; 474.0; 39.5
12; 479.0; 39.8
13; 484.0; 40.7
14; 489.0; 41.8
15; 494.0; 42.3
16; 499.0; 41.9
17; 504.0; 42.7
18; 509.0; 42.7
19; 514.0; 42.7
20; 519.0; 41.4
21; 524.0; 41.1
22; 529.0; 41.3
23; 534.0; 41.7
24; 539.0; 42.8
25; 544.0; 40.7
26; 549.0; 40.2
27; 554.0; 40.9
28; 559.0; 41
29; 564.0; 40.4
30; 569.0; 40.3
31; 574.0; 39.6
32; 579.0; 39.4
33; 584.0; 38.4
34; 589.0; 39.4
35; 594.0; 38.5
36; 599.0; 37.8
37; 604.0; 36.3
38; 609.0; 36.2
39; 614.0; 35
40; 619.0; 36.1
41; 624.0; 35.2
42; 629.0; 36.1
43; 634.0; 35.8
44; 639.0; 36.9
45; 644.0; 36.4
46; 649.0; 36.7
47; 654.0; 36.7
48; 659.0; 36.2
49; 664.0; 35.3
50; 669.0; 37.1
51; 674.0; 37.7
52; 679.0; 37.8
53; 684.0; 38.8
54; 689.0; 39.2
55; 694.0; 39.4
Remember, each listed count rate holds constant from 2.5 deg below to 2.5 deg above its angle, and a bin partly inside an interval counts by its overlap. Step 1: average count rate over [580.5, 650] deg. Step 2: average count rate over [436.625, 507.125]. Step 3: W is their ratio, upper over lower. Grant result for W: 0.9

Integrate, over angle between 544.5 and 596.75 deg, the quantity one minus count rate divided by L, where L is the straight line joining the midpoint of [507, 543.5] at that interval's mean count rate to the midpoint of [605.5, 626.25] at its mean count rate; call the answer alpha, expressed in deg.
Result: -1.4 deg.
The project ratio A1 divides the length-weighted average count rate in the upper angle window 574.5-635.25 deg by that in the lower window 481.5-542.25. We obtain 0.89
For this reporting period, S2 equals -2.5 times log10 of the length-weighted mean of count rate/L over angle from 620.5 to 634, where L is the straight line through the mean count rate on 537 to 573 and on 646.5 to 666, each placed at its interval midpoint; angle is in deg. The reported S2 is 0.05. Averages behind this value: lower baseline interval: 40.8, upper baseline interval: 36.2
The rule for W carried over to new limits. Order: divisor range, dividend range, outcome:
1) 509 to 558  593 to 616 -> 0.88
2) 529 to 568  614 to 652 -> 0.88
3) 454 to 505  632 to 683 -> 0.89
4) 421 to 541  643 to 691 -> 0.90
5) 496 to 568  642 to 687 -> 0.89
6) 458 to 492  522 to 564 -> 1.01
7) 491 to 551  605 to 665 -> 0.86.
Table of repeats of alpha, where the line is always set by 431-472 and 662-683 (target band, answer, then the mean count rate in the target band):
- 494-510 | -0.78 deg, 42.4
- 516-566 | -1.89 deg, 41.2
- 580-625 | 1.60 deg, 37.1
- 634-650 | 0.51 deg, 36.5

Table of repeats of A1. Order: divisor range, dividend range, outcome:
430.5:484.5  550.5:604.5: 0.96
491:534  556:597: 0.94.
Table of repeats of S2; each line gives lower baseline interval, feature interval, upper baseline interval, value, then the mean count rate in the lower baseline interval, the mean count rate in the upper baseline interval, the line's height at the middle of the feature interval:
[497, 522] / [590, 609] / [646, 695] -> 0.06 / 42.3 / 37.4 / 39.6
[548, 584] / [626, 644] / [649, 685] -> 0.05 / 40.1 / 37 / 38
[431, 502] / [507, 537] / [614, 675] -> -0.06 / 41.3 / 36.3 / 39.7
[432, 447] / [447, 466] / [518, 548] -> 0.00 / 41.7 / 41.4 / 41.6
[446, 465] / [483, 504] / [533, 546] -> -0.01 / 41.5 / 41.8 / 41.6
